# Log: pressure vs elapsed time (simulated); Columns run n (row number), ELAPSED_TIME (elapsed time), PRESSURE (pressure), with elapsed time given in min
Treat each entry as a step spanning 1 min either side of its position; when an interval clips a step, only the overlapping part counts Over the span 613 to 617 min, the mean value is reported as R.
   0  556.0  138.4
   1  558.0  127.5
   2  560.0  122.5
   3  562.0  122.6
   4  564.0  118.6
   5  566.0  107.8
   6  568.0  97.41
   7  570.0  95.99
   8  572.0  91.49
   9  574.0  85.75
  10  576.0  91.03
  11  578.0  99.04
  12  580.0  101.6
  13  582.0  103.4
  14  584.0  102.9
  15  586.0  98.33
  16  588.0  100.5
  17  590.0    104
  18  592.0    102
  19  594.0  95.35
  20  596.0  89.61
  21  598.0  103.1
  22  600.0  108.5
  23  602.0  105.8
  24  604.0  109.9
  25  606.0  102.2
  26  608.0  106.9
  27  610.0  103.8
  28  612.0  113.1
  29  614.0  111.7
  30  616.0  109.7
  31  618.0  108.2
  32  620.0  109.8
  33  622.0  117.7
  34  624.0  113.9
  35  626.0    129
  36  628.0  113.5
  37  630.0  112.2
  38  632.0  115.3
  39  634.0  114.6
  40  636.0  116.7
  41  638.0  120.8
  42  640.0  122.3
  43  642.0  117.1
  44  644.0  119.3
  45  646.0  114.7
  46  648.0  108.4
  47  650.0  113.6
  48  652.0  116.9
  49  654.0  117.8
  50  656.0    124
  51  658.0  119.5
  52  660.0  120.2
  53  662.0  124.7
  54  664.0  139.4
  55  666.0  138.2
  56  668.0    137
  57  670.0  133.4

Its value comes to 111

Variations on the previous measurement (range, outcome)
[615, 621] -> 109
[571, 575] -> 88.6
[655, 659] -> 122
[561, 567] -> 116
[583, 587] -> 101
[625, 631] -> 118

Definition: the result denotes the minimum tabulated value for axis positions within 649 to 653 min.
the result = 113.6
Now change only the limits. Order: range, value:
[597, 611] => 102.2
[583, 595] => 95.35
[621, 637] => 112.2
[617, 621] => 108.2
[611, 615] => 111.7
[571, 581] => 85.75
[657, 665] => 119.5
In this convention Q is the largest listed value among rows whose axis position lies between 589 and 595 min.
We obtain 104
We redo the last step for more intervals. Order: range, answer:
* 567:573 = 97.41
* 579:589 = 103.4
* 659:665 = 139.4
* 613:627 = 129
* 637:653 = 122.3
